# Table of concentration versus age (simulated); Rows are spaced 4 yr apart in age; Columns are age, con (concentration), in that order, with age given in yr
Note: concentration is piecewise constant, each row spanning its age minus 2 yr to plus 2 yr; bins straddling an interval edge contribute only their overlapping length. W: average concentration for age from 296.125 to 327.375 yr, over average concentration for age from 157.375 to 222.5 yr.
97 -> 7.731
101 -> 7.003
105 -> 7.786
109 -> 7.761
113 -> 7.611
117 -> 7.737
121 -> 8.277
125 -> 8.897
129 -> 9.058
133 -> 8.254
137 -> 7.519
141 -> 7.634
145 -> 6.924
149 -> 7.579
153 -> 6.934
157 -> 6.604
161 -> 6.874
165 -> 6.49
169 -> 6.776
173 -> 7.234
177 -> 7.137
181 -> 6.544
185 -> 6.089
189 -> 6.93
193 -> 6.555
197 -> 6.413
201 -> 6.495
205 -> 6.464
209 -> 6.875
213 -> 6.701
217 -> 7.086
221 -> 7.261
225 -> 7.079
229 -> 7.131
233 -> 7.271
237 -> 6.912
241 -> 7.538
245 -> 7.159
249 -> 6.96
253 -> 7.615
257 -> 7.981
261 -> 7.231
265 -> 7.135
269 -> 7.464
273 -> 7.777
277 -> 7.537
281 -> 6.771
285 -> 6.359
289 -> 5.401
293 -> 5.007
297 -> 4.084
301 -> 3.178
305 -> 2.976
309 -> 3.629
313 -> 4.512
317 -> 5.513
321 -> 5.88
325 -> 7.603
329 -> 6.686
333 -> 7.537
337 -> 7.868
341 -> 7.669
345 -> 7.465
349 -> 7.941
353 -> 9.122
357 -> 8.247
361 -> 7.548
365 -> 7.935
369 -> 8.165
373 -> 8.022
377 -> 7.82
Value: 0.7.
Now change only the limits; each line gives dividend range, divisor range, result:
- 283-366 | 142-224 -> 0.92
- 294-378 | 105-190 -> 0.89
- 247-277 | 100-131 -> 0.93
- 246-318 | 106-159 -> 0.77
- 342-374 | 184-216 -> 1.22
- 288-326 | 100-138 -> 0.58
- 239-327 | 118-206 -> 0.86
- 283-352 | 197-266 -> 0.83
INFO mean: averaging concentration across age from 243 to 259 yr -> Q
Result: 7.43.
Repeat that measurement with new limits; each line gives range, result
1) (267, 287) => 7.18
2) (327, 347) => 7.44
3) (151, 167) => 6.73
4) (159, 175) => 6.84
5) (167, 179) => 7.05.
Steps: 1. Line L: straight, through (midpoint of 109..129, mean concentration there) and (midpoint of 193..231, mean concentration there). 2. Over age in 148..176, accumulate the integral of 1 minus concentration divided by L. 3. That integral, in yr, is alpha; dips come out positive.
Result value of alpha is 2.4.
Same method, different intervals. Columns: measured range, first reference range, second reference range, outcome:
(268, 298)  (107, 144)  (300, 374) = 3.2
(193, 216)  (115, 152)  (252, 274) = 3.3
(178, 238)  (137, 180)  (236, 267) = 3.3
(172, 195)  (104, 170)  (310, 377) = 2.4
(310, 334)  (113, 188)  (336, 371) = 5.4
